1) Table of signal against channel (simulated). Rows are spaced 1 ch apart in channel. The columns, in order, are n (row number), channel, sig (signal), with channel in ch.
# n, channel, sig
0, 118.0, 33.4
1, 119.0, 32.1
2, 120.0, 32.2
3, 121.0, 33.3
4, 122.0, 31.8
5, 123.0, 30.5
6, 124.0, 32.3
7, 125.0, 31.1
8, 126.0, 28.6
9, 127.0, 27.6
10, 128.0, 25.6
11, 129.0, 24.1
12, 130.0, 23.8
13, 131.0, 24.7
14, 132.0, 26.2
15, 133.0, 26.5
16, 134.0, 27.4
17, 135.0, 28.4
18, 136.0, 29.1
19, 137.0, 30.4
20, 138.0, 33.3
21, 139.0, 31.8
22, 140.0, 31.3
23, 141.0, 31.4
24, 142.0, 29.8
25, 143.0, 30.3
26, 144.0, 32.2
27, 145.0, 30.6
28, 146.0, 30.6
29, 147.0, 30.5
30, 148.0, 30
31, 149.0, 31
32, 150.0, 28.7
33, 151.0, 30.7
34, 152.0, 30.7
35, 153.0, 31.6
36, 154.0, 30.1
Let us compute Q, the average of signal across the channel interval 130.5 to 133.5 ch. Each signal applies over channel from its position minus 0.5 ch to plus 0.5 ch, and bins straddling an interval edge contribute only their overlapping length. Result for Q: 25.8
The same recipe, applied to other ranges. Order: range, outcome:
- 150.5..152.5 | 30.7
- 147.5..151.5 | 30.1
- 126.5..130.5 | 25.3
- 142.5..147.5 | 30.8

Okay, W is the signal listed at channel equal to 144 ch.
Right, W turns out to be 32.2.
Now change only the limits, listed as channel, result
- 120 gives 32.2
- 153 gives 31.6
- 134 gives 27.4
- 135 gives 28.4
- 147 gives 30.5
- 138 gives 33.3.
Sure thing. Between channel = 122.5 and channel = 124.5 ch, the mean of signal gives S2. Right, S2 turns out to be 31.4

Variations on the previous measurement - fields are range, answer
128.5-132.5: 24.7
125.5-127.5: 28.1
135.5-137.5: 29.8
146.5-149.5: 30.5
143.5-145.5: 31.4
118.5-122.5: 32.4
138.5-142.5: 31.1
